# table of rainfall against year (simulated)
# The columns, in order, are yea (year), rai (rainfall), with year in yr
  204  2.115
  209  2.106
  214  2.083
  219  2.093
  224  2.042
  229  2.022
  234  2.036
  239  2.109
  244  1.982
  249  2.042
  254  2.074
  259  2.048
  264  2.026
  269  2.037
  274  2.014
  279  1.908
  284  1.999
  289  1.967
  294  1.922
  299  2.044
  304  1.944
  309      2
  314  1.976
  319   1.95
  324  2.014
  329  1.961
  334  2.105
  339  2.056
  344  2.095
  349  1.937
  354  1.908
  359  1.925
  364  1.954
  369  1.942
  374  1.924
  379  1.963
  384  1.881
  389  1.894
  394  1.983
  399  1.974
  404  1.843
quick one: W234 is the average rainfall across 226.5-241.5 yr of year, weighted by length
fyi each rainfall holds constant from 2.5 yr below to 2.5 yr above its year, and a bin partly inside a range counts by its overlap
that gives 2.06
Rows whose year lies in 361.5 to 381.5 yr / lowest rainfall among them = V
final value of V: 1.924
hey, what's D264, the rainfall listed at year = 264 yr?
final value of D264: 2.026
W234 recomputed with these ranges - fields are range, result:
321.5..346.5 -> 2.05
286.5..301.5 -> 1.98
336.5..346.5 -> 2.08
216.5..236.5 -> 2.05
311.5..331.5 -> 1.98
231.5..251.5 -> 2.04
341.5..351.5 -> 2.02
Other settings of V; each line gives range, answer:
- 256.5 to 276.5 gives 2.014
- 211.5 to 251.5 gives 1.982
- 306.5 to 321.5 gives 1.95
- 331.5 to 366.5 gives 1.908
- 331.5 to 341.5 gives 2.056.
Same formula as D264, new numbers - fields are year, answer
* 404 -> 1.843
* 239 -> 2.109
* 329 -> 1.961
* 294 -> 1.922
